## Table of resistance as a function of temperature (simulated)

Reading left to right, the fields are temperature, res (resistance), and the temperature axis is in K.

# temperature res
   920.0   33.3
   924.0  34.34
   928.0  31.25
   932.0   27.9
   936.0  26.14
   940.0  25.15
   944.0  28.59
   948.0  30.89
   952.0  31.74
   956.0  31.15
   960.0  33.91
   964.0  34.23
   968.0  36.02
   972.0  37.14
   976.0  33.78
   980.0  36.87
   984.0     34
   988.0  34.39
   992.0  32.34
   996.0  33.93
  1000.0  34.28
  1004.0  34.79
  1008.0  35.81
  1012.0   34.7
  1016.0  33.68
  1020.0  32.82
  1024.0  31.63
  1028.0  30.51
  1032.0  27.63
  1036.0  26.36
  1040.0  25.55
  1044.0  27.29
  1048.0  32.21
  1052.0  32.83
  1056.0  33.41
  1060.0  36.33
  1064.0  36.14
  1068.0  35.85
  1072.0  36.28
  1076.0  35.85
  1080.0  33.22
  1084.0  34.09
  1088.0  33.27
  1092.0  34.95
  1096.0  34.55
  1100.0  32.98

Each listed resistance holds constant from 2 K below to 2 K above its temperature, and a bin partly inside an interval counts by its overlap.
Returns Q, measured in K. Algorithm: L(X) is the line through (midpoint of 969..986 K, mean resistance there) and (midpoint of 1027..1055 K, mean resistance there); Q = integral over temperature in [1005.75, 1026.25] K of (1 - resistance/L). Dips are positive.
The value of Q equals -1.4 K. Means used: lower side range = 35.5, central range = 33.7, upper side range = 29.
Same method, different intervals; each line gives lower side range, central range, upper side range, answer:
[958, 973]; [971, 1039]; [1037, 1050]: -2.9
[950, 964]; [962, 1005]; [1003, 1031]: -2.5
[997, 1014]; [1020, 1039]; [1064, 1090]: 3.1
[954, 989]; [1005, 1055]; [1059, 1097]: 5.4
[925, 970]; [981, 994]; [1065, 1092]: -0.8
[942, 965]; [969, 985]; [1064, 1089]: -1.6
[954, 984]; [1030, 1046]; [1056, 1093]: 3.8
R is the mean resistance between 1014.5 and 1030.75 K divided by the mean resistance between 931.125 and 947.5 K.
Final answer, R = 1.2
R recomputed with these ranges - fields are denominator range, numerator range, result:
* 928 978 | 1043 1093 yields 1.09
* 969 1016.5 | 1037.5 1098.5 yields 0.96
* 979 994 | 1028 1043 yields 0.79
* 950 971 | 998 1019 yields 1.03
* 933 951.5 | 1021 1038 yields 1.04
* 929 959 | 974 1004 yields 1.18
